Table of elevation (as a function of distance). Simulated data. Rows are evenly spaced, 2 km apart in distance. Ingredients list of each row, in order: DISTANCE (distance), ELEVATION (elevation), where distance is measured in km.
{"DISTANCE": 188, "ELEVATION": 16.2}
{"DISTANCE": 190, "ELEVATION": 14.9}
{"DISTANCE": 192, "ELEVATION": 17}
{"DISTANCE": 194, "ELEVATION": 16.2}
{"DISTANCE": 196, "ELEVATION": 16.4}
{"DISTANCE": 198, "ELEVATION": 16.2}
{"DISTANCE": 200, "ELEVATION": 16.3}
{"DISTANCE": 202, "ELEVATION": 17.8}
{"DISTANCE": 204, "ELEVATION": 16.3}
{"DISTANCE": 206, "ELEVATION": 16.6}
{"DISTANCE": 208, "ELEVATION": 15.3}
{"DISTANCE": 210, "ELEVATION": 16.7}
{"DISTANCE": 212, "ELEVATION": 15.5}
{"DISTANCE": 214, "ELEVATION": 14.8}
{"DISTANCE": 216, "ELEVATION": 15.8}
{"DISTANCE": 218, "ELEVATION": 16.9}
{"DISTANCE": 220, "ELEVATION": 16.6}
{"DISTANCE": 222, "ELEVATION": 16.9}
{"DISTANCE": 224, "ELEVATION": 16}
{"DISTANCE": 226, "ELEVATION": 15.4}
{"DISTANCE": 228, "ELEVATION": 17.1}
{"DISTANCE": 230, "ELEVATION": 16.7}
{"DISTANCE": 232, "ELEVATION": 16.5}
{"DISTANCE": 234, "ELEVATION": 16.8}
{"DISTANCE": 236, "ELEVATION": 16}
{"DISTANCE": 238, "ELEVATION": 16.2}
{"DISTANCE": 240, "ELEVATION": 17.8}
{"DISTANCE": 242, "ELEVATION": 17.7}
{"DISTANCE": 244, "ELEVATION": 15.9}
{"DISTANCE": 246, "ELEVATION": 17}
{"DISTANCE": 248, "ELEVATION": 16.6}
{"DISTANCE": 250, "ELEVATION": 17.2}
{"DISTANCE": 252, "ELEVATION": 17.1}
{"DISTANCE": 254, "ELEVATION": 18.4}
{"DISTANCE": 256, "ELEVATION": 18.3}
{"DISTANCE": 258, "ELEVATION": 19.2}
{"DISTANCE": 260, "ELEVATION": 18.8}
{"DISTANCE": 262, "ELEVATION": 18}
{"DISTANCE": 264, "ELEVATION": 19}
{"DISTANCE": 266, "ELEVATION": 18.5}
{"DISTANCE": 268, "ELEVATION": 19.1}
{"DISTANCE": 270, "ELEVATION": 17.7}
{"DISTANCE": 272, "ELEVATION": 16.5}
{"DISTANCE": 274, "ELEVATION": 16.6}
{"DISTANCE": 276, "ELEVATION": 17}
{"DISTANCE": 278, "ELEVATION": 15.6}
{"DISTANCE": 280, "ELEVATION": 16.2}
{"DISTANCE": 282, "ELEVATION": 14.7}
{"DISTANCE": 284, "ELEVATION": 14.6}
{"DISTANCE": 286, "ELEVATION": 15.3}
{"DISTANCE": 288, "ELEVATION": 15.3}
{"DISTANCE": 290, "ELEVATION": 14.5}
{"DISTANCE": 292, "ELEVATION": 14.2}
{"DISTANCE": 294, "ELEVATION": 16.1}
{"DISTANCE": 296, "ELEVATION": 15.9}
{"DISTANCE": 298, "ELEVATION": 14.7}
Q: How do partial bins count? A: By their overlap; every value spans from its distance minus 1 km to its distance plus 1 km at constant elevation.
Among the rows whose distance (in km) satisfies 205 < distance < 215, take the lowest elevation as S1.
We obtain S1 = 14.8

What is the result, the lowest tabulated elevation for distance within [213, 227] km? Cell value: 14.8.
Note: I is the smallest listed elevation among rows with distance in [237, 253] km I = 15.9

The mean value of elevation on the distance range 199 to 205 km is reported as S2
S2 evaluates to 16.8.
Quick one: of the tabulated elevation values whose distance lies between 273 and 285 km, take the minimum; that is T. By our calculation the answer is 14.6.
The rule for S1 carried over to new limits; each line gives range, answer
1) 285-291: 14.5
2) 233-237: 16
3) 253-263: 18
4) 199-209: 15.3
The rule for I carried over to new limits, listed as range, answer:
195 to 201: 16.2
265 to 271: 17.7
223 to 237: 15.4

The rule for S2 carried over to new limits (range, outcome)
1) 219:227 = 16.2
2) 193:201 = 16.3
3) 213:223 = 16.2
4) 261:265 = 18.5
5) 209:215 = 15.7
